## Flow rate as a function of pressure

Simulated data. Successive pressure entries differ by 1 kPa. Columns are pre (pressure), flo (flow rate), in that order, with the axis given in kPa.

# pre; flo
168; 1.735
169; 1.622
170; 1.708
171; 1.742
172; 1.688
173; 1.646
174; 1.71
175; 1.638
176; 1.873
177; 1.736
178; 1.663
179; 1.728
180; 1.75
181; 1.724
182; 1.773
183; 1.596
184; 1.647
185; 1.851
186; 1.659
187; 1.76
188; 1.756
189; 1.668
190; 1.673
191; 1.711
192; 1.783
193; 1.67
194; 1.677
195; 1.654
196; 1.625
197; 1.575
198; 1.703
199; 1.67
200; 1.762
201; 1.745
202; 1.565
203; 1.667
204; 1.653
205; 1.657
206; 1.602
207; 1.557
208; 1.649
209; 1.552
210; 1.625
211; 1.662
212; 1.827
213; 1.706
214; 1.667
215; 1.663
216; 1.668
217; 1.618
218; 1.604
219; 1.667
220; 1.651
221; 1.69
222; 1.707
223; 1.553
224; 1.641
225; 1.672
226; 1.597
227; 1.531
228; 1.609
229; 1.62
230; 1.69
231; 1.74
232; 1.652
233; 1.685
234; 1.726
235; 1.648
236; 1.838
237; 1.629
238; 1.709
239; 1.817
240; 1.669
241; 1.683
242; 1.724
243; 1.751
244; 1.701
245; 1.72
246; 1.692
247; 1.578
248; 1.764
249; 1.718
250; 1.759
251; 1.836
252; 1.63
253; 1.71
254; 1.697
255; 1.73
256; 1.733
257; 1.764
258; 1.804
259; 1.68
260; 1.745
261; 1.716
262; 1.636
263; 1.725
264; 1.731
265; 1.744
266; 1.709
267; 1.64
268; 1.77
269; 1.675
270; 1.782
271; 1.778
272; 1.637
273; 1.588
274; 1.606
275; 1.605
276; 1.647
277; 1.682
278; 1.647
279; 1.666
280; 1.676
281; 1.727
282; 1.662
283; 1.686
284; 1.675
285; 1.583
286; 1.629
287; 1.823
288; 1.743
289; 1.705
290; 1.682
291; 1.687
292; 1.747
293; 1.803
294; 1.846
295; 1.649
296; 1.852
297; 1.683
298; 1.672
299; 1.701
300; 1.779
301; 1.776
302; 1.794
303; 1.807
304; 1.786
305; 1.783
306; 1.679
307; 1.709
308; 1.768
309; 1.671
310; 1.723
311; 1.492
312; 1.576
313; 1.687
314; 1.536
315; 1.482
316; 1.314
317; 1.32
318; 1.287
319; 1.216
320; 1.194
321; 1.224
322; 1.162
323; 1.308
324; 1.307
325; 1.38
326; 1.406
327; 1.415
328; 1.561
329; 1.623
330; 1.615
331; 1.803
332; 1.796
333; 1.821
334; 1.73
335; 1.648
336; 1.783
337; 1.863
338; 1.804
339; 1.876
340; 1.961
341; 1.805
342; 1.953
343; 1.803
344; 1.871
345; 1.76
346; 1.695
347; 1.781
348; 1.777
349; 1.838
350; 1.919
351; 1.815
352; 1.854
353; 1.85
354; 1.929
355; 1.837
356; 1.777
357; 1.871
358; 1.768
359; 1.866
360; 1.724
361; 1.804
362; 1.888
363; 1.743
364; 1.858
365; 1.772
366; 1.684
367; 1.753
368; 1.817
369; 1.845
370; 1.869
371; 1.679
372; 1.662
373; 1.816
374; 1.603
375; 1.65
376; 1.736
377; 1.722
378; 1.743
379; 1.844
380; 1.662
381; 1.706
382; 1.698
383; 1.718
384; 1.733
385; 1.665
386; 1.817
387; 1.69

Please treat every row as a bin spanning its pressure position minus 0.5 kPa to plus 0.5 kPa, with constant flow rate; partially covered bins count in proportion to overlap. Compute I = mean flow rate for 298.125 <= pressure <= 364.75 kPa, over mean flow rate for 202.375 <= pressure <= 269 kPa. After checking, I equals 1.0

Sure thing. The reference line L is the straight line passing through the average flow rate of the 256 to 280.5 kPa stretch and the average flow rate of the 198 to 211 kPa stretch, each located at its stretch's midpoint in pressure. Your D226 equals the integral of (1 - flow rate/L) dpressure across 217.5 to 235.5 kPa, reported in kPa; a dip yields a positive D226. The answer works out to 0.14 kPa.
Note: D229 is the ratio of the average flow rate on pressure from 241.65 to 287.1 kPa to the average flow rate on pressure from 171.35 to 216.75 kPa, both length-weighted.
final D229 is 1.0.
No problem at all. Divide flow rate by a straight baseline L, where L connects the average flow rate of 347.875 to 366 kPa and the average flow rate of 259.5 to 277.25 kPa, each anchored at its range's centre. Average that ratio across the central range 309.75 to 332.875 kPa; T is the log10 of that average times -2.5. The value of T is 0.212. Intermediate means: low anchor 1.69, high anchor 1.82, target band 1.46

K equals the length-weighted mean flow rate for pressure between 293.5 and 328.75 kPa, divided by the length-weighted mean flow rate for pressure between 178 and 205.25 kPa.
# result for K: 0.9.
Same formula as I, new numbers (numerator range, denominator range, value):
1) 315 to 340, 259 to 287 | 0.91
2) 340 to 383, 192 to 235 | 1.08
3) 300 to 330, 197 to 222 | 0.92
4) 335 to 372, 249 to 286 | 1.07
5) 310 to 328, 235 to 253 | 0.81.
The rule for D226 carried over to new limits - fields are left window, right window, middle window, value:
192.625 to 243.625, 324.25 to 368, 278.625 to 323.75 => 2.89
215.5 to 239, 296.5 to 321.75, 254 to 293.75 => -2.06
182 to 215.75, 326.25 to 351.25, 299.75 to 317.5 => 1.03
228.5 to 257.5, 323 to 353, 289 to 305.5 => -0.30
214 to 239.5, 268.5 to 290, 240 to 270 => -0.80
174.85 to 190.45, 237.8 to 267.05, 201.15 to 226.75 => 1.11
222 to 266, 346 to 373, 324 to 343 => 0.81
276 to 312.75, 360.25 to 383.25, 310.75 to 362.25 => 2.14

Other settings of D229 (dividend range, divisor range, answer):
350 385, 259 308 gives 1.04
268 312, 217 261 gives 1.01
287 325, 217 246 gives 0.95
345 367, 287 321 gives 1.11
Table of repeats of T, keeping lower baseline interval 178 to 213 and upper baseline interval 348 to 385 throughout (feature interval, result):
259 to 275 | 0.017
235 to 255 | -0.004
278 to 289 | 0.029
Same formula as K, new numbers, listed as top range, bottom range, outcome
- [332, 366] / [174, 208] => 1.08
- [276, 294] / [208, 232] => 1.03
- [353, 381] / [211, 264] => 1.05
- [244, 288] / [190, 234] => 1.02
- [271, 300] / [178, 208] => 1.01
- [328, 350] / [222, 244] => 1.07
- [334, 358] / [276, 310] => 1.06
